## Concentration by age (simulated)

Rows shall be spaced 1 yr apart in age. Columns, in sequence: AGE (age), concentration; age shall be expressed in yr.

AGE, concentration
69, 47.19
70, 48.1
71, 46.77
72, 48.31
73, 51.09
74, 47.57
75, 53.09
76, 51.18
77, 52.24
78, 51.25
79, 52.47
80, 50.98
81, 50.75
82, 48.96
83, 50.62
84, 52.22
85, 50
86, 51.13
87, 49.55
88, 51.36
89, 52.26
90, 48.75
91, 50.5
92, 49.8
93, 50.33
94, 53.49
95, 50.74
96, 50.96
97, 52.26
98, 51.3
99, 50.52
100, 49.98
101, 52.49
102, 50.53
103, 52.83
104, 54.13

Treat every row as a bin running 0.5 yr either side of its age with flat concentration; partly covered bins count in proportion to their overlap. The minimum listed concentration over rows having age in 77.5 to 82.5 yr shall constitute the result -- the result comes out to 48.96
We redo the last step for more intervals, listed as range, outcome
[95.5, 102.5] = 49.98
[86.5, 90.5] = 48.75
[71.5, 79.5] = 47.57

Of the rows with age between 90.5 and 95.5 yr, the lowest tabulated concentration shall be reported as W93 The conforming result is 49.8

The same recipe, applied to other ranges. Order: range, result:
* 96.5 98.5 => 51.3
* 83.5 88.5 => 49.55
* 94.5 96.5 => 50.74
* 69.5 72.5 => 46.77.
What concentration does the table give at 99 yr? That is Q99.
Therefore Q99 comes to 50.52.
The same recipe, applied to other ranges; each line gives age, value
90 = 48.75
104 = 54.13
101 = 52.49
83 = 50.62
